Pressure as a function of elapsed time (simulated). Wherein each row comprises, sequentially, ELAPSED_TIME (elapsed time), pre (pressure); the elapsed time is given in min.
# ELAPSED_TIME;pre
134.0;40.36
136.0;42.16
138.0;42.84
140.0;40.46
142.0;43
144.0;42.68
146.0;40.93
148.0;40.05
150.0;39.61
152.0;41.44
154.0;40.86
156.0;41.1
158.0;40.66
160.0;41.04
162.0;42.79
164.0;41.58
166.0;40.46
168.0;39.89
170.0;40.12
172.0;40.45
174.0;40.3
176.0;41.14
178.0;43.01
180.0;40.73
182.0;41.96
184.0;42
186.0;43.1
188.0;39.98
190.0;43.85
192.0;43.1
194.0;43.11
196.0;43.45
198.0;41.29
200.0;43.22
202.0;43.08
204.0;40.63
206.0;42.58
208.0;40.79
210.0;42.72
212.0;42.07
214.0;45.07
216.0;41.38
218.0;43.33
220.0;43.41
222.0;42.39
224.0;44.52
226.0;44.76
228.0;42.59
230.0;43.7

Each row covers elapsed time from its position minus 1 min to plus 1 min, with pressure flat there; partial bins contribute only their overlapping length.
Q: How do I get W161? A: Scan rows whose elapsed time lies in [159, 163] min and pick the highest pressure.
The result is 42.79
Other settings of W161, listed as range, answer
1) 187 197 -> 43.85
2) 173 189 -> 43.1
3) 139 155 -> 43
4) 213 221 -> 45.07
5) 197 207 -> 43.22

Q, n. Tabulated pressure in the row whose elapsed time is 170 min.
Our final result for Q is 40.12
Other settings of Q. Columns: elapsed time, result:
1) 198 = 41.29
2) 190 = 43.85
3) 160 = 41.04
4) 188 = 39.98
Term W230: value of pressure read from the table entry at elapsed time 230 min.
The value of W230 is 43.7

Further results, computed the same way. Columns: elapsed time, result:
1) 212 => 42.07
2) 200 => 43.22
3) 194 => 43.11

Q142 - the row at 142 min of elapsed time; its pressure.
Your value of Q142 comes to 43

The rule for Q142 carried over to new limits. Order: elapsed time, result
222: 42.39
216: 41.38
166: 40.46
